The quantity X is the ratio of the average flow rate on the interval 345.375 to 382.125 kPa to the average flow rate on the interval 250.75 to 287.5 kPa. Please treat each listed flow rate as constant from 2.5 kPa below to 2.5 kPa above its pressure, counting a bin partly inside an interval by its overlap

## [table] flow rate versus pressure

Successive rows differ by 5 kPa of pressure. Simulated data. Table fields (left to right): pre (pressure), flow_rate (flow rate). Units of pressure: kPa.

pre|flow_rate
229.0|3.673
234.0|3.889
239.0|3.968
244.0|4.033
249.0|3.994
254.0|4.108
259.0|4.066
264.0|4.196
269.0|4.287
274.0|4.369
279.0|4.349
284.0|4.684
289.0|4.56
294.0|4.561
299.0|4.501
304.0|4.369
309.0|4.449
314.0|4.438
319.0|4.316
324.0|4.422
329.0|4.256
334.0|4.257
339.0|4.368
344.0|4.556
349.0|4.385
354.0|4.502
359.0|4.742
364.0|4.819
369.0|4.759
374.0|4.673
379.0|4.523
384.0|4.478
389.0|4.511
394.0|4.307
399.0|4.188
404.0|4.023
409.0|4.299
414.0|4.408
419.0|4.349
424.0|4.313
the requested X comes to 1.1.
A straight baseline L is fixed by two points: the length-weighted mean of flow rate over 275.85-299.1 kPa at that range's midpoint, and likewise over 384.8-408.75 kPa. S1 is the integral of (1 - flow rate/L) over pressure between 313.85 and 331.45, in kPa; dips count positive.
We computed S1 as 0.40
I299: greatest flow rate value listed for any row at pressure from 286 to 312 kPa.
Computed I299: 4.561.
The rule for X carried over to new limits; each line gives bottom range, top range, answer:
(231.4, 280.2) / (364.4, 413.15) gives 1.08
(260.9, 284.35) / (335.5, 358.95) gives 1.03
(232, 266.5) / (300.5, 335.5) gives 1.08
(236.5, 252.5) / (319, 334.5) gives 1.08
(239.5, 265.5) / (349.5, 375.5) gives 1.15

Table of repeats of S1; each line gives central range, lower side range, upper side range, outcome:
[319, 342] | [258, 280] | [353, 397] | 0.62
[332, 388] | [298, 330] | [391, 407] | -3.55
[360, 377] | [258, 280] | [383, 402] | -1.60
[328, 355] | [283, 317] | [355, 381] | 1.35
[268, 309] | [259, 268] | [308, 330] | -1.91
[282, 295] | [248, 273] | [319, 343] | -1.16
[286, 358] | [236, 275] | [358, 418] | -2.37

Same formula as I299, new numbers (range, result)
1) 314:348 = 4.556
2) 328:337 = 4.257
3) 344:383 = 4.819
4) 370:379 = 4.673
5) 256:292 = 4.684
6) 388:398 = 4.511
